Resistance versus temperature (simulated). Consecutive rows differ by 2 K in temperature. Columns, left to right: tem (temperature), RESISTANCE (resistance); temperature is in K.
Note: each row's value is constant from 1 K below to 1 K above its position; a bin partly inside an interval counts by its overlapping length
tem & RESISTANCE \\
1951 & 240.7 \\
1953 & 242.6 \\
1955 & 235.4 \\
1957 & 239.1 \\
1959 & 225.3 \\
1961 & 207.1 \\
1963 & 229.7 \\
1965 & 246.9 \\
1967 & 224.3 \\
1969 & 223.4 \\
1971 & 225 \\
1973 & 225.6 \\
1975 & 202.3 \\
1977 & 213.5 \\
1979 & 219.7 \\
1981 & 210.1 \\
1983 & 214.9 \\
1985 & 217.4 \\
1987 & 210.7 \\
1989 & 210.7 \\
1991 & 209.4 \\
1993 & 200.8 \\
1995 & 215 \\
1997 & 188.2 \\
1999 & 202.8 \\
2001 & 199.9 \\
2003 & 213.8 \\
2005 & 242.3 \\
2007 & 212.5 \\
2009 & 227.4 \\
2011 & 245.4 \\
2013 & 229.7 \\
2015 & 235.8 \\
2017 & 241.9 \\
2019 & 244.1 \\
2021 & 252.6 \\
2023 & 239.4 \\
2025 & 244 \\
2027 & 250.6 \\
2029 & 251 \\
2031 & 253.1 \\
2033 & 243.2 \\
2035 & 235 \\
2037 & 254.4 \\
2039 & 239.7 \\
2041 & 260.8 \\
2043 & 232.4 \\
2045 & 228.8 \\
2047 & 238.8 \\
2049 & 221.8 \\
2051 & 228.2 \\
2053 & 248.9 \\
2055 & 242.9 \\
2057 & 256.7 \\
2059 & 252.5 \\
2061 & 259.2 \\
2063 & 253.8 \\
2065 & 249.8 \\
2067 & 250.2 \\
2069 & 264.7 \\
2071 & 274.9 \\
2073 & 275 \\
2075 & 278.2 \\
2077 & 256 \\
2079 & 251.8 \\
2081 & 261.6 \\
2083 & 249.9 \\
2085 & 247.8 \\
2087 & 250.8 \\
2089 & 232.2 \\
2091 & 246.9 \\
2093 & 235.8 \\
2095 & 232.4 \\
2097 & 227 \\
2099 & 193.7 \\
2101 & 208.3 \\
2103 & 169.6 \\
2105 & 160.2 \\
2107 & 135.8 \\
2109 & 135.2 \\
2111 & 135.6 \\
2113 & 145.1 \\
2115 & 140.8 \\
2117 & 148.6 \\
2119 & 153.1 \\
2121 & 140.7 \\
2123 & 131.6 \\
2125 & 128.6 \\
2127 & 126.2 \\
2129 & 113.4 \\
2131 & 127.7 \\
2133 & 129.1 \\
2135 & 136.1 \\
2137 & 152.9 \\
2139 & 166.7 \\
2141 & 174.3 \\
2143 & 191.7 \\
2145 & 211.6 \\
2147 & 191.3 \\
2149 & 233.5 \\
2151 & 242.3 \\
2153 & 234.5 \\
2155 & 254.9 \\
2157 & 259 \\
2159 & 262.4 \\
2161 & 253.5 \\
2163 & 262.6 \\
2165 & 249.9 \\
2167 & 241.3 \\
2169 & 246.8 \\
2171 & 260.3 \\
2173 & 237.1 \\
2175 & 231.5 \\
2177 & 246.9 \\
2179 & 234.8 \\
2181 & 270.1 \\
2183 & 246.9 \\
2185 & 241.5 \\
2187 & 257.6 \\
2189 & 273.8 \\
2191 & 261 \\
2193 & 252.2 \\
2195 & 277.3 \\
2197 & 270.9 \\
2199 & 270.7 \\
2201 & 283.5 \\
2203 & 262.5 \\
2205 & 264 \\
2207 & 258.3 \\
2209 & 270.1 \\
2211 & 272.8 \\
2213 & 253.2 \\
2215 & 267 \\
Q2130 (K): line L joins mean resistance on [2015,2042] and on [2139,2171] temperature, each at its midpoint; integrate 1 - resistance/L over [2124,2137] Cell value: 5.9 K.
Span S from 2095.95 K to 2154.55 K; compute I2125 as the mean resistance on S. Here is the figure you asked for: 166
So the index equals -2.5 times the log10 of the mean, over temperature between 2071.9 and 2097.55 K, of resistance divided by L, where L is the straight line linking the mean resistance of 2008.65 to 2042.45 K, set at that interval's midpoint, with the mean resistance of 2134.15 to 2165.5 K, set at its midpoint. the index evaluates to -0.08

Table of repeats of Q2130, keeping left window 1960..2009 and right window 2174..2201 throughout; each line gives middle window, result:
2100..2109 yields 2.8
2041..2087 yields -3.8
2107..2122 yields 6.2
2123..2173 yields 9.7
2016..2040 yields -2.3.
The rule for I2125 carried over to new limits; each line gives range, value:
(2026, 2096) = 249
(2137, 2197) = 239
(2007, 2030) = 241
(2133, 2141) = 152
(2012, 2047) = 243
